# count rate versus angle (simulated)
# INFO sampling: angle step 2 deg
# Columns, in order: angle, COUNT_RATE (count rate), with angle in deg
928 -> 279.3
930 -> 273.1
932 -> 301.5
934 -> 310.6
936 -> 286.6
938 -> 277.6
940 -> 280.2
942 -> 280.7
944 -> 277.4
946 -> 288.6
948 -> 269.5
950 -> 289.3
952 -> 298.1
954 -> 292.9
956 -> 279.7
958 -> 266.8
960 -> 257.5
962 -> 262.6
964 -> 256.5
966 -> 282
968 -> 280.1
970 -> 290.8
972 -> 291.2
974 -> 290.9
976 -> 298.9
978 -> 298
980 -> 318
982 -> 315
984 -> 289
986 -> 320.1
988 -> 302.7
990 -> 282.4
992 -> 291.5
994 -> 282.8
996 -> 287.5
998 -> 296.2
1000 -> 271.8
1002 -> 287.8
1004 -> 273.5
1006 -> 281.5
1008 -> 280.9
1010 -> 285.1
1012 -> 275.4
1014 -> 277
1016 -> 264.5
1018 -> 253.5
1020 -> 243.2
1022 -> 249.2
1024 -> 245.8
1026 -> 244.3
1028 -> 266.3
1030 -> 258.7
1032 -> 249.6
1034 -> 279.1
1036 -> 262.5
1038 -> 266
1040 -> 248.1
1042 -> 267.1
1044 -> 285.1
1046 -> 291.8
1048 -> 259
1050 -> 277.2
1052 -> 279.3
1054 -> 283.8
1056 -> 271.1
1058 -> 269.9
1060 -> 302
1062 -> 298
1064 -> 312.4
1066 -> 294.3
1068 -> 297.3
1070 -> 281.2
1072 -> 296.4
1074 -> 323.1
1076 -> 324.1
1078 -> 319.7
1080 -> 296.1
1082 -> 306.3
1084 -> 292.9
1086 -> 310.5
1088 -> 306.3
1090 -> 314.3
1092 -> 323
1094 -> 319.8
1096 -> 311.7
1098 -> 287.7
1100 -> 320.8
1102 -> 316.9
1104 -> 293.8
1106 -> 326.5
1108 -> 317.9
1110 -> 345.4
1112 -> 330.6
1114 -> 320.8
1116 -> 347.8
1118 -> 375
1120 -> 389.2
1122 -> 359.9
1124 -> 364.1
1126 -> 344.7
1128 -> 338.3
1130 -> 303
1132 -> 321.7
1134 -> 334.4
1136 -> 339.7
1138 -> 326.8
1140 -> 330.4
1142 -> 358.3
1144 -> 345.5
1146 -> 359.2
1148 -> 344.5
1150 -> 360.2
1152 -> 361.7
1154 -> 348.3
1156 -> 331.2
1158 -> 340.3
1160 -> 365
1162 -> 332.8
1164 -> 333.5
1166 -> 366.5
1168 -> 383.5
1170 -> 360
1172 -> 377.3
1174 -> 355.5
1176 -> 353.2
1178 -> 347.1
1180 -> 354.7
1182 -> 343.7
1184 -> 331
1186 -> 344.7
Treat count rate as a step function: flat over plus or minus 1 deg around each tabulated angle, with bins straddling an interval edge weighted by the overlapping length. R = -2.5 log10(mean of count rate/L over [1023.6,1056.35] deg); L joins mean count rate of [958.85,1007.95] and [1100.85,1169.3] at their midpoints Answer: 0.16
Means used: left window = 288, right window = 343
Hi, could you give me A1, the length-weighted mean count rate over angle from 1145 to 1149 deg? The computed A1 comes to 352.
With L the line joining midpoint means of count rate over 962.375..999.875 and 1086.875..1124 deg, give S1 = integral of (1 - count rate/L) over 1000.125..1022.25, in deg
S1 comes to 2.2 deg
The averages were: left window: 292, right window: 329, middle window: 271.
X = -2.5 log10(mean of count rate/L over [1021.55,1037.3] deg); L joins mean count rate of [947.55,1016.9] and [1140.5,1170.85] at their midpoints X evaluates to 0.180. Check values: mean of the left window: 286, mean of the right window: 352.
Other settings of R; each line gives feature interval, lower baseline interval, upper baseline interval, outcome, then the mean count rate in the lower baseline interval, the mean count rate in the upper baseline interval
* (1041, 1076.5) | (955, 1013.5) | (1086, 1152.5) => 0.08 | 286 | 334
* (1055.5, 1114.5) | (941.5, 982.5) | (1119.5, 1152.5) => 0.07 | 285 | 345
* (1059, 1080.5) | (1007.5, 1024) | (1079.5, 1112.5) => -0.03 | 264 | 313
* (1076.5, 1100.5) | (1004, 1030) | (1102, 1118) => 0.02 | 264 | 329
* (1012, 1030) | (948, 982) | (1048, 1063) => 0.10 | 285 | 281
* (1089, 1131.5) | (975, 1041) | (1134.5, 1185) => -0.02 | 277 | 350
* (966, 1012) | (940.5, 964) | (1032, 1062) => -0.06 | 278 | 274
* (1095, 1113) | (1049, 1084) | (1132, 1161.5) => 0.01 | 296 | 345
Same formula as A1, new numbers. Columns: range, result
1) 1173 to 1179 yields 352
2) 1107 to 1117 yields 332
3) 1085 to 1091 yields 310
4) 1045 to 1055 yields 278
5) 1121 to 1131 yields 342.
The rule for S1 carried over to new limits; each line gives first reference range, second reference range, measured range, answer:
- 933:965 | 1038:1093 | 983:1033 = 2.1 deg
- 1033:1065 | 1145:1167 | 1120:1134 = -0.5 deg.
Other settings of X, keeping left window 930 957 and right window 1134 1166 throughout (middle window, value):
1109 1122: -0.05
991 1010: 0.07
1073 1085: 0.05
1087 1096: 0.05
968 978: 0.01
